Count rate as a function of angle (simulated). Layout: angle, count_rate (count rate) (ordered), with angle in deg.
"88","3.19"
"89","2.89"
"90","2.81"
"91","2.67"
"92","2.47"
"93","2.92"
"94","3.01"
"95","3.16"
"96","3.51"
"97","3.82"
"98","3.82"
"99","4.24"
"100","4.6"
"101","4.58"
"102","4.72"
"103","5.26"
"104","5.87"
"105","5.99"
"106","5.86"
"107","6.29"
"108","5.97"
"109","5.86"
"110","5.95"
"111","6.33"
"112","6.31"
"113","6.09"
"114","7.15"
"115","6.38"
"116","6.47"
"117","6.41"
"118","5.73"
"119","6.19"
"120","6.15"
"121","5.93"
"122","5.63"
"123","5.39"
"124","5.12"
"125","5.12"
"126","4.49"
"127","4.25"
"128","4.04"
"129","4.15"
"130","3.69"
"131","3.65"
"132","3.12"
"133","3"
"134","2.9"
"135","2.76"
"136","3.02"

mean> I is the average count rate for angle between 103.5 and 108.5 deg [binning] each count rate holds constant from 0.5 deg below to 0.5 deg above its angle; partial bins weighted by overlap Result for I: 6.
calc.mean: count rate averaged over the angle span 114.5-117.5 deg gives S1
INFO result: 6.42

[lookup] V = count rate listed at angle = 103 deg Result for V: 5.26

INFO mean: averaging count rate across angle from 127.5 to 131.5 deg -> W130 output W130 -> 3.88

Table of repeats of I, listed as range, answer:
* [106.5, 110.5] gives 6.02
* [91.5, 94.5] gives 2.8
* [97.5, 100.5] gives 4.22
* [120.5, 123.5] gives 5.65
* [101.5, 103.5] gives 4.99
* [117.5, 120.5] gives 6.02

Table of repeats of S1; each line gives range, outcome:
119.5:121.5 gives 6.04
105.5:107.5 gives 6.08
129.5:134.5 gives 3.27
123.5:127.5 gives 4.75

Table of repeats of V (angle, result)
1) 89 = 2.89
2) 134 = 2.9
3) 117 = 6.41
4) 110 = 5.95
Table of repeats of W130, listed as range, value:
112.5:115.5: 6.54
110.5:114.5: 6.47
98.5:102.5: 4.54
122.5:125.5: 5.21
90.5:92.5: 2.57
